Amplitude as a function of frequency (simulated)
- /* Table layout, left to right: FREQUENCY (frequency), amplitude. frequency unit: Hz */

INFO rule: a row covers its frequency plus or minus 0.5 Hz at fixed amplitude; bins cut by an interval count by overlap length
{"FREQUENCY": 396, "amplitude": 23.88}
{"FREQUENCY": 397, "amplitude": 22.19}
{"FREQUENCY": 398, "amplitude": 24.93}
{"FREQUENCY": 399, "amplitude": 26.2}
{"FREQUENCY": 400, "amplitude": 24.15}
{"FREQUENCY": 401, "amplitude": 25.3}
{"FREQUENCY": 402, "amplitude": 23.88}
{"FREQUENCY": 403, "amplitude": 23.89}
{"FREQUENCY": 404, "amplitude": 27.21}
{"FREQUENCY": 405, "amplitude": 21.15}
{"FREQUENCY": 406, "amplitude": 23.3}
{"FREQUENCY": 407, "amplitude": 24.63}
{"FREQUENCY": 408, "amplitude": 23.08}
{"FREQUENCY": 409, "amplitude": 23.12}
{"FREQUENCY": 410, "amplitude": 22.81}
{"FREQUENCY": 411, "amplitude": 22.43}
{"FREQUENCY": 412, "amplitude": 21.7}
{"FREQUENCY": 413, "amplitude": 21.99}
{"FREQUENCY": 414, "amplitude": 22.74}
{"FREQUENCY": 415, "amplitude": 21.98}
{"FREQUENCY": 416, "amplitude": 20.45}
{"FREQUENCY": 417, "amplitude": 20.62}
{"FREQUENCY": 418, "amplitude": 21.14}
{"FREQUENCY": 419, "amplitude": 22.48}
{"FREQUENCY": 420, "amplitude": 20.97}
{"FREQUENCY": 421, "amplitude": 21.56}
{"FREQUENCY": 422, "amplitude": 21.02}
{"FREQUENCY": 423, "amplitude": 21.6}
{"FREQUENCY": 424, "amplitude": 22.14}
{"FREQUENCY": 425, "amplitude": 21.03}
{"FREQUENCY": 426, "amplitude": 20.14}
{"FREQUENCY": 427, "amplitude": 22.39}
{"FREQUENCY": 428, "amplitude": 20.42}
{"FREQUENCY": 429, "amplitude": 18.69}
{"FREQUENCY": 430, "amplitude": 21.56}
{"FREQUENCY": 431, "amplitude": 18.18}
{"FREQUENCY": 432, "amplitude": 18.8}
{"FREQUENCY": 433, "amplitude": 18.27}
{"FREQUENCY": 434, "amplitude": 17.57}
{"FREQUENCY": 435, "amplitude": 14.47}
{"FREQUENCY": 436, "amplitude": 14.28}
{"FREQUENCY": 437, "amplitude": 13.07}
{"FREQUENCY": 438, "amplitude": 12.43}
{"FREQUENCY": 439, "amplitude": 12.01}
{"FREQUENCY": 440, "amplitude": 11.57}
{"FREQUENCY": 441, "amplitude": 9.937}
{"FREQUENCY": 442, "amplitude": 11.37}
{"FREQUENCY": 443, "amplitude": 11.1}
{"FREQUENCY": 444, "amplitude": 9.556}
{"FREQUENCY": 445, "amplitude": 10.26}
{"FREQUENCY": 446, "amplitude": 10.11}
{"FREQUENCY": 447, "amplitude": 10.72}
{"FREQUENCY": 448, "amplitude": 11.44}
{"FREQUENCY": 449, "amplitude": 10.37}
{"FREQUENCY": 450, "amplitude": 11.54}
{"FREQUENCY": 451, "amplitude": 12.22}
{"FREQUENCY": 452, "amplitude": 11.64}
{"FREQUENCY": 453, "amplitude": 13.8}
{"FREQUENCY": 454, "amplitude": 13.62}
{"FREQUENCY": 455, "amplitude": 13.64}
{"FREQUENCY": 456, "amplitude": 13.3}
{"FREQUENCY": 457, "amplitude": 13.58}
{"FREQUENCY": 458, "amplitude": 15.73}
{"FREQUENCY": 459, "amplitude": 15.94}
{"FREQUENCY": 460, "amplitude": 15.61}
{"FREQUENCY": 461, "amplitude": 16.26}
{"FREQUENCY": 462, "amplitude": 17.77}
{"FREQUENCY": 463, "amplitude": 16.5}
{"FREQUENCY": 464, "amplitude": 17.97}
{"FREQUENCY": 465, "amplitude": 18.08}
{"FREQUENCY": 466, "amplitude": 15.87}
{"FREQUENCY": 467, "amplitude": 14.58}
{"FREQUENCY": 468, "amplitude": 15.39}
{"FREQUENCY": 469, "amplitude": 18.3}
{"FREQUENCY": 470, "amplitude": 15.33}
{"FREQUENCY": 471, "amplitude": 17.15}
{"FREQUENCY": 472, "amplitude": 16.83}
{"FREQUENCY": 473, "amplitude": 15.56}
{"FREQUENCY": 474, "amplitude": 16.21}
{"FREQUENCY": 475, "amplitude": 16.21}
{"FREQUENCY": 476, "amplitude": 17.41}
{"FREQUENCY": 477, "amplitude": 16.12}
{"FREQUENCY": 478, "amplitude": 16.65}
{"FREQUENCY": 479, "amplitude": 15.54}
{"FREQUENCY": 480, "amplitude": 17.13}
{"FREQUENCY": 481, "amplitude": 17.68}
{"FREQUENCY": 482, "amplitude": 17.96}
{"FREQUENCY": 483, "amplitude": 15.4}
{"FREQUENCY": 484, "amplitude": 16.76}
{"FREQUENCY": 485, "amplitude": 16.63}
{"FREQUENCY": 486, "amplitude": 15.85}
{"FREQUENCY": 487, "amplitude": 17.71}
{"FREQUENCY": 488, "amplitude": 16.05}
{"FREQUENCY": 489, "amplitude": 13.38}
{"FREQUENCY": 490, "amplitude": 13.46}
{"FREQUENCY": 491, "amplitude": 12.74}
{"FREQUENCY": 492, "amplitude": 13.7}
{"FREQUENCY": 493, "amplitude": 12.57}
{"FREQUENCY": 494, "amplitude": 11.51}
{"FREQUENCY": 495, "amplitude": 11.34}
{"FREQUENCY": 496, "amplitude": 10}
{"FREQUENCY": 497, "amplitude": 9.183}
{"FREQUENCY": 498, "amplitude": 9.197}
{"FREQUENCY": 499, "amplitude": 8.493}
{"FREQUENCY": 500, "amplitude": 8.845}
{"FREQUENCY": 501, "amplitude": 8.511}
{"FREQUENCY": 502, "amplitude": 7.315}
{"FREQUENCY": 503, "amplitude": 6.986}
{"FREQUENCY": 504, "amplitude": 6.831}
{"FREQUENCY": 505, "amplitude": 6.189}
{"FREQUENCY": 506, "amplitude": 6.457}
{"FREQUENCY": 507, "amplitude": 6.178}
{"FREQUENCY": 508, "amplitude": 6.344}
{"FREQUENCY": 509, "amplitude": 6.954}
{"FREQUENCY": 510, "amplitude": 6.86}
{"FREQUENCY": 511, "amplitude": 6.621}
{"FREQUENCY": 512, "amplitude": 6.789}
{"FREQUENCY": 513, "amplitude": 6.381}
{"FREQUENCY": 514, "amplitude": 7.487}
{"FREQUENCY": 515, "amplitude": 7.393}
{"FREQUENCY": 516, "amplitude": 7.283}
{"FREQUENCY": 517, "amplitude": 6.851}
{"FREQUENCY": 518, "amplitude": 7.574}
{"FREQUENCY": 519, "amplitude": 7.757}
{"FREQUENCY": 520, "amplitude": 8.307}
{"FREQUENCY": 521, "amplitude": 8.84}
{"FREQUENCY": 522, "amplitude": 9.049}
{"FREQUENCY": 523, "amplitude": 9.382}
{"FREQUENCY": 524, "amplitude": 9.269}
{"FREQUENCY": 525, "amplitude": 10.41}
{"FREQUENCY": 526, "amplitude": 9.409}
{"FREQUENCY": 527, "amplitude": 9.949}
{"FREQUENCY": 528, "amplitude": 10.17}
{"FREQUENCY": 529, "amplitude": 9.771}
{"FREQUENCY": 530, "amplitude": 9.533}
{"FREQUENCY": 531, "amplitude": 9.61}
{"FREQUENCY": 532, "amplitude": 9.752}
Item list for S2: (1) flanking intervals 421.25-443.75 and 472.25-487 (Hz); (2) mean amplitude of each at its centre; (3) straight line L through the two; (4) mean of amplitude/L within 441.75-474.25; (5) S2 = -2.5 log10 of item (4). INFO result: 0.18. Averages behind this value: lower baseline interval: 16.9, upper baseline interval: 16.6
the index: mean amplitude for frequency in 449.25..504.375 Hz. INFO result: 14.2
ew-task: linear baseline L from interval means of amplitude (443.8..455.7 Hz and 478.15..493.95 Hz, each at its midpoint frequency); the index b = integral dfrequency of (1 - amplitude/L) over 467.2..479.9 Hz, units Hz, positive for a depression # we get -2.0 Hz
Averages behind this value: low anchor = 11.7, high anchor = 15.4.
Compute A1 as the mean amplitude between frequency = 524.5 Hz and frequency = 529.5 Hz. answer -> 9.94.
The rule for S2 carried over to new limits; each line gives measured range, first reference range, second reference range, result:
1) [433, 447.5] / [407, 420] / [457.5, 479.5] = 0.50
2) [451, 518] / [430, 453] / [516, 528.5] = -0.16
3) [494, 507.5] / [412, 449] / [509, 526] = 0.18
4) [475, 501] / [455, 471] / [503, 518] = -0.23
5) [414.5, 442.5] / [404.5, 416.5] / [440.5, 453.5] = -0.08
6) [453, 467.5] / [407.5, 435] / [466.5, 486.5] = 0.14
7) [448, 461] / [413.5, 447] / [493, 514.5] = 0.05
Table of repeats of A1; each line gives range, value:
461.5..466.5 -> 17.2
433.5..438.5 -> 14.4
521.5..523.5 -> 9.22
